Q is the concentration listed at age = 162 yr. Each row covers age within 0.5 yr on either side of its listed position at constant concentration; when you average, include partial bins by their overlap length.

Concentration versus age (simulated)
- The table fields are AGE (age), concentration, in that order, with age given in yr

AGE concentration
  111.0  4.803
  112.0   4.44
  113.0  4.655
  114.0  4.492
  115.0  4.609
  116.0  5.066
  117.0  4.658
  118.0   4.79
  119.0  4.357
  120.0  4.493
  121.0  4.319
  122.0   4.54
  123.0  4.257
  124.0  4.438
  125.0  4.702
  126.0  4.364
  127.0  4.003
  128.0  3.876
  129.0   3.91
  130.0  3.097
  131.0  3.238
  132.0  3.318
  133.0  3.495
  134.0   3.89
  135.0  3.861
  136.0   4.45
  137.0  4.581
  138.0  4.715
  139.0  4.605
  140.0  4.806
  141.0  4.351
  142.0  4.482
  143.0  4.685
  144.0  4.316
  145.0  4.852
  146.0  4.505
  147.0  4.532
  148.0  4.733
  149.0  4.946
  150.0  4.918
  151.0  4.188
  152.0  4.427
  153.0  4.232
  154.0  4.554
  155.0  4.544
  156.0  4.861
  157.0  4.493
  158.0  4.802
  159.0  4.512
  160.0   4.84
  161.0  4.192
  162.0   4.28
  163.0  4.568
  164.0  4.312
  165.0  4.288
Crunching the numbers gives 4.28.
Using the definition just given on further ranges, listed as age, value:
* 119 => 4.357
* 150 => 4.918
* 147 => 4.532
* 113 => 4.655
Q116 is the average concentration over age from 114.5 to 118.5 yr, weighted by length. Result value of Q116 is 4.78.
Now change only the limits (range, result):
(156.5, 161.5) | 4.57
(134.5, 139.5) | 4.44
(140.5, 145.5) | 4.54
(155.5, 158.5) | 4.72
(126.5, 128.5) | 3.94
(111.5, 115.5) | 4.55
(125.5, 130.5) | 3.85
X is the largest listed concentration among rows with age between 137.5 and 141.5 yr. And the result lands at 4.806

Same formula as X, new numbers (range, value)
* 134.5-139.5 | 4.715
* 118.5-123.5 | 4.54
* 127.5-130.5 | 3.91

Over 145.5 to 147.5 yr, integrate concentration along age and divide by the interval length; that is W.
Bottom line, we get 4.52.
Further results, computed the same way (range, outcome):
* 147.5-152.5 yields 4.64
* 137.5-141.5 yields 4.62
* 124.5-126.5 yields 4.53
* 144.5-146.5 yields 4.68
